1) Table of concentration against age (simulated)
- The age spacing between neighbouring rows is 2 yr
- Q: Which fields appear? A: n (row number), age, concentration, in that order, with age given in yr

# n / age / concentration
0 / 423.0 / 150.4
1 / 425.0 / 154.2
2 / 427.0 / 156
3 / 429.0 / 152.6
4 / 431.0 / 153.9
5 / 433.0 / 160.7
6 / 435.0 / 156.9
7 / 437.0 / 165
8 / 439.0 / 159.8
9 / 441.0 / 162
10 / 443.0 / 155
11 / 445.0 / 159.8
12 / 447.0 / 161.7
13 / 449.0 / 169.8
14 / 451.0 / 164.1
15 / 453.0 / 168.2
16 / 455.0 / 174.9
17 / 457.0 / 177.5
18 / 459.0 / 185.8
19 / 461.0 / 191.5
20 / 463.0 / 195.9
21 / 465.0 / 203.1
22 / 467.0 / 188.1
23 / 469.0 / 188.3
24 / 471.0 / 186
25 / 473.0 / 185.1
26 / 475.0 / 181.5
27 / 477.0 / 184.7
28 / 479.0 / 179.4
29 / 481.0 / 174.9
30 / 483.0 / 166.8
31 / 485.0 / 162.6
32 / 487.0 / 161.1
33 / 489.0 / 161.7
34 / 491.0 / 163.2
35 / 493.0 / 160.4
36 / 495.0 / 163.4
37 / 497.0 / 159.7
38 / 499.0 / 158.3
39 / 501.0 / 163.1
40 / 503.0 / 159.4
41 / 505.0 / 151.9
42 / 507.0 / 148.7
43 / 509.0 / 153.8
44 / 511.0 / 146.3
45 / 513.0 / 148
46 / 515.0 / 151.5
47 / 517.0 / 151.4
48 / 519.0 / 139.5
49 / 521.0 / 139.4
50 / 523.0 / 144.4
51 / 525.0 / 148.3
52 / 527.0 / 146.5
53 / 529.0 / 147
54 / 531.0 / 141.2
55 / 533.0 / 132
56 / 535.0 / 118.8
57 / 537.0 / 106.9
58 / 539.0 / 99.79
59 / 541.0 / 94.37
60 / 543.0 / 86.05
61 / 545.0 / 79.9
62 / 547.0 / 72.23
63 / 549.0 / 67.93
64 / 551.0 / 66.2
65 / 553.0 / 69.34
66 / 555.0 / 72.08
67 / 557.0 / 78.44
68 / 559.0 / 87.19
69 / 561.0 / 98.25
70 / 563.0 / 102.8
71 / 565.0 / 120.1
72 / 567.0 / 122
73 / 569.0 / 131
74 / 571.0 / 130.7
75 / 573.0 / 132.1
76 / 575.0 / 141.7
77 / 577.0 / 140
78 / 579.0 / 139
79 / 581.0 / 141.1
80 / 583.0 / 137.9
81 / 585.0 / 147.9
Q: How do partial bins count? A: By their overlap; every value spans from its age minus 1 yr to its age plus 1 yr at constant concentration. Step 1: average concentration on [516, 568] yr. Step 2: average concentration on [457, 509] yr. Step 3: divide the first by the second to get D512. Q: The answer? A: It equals 0.63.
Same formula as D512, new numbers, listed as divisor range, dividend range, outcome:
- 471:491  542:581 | 0.59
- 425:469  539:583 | 0.61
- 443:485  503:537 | 0.81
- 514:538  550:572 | 0.71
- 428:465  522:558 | 0.62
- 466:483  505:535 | 0.79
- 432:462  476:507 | 0.98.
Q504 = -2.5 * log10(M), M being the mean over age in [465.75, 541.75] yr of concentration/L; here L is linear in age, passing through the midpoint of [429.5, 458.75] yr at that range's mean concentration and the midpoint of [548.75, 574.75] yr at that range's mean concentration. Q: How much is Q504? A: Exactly -0.17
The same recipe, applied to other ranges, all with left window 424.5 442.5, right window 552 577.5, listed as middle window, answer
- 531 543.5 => 0.091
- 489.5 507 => -0.189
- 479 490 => -0.197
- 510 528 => -0.160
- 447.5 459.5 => -0.148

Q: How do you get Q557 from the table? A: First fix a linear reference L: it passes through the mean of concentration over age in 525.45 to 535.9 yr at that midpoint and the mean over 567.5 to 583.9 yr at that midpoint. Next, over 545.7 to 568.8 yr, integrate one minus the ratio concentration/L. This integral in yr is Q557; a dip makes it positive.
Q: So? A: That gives 8.2 yr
